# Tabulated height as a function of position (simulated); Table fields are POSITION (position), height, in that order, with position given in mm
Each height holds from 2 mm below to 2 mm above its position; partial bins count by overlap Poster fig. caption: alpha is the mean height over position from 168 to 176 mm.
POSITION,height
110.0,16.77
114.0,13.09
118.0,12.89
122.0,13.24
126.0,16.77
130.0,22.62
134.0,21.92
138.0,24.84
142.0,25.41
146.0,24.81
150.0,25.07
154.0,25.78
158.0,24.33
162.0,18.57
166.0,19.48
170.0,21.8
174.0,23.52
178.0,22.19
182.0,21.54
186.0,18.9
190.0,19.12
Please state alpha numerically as 22.7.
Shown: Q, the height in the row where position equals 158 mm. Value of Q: 24.33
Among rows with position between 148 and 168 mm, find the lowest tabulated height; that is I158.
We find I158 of 18.57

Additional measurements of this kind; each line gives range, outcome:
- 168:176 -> 21.8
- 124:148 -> 16.77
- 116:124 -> 12.89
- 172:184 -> 21.54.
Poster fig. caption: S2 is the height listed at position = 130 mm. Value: 22.62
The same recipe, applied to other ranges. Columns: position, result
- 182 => 21.54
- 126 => 16.77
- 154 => 25.78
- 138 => 24.84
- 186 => 18.9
